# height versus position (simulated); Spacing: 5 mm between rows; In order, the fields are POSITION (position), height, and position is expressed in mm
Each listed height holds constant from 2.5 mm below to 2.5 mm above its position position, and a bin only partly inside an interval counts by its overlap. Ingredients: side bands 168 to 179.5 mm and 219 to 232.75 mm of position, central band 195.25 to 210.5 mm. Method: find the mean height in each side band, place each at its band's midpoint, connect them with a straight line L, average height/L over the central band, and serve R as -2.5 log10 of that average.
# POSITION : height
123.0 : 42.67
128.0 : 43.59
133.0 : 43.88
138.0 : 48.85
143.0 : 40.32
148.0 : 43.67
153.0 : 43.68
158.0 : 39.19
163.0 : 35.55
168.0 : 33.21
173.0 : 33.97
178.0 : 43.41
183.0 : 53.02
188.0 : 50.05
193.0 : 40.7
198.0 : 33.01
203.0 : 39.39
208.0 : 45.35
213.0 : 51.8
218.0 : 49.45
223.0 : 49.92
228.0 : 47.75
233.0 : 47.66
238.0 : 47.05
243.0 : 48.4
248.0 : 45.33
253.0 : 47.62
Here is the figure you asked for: 0.12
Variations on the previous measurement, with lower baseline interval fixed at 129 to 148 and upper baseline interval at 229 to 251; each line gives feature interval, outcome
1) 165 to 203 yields 0.117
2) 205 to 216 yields -0.043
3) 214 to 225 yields -0.077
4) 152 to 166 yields 0.156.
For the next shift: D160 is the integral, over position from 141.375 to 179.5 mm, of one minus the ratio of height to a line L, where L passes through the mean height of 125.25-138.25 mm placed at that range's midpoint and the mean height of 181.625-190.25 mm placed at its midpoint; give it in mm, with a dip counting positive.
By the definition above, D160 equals 7.27 mm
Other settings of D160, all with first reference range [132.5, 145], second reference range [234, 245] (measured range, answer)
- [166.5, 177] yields 2.44 mm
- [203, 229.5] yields -0.58 mm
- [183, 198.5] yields 0.65 mm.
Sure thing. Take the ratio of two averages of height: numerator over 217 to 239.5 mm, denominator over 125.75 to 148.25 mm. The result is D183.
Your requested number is 1.10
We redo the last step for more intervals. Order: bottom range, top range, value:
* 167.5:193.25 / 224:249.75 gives 1.10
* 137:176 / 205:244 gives 1.22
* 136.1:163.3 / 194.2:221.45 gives 1.04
